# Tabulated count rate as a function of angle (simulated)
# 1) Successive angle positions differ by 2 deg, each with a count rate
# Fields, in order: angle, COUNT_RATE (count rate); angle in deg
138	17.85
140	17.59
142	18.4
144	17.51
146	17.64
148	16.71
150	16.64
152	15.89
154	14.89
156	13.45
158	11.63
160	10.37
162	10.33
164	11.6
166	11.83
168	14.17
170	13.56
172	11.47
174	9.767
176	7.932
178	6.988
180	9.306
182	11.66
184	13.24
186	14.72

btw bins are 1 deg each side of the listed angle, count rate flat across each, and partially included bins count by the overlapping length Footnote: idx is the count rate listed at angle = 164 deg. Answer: 11.6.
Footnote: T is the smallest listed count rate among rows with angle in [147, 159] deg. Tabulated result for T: 11.63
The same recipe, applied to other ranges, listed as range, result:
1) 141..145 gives 17.51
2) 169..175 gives 9.767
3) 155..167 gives 10.33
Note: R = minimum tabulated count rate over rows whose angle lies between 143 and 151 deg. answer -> 16.64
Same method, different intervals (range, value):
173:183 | 6.988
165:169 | 11.83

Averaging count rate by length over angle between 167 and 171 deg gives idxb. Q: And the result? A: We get 13.9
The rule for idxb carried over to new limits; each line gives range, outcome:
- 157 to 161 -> 11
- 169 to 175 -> 11.6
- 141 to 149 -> 17.6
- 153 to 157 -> 14.2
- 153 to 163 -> 12.1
